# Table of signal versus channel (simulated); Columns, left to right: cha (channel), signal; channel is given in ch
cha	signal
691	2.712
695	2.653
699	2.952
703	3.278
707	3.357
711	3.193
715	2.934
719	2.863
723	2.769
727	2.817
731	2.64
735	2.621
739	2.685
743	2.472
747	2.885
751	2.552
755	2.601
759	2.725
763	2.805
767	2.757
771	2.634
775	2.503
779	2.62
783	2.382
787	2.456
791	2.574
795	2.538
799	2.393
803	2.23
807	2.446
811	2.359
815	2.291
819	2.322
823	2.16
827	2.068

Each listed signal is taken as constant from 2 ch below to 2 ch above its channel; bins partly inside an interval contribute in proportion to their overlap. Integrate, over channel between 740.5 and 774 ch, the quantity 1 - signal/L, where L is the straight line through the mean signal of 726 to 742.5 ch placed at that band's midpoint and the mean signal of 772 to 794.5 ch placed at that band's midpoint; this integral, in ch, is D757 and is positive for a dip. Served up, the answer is -1.0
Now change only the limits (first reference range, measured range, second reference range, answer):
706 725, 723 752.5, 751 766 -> 1.7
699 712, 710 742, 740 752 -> 1.6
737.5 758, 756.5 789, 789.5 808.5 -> -0.9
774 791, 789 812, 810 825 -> -0.4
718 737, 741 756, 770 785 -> 0.1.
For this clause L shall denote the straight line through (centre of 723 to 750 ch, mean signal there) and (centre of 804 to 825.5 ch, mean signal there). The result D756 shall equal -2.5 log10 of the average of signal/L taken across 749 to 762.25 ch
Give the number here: -0.02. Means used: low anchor 2.69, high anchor 2.31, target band 2.64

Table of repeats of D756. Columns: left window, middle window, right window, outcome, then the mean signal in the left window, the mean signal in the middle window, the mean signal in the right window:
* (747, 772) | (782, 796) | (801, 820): 0.00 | 2.7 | 2.49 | 2.33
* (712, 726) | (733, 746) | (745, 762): 0.06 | 2.88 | 2.62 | 2.7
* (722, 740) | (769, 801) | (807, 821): -0.02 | 2.7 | 2.51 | 2.34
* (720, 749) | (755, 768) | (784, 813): -0.06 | 2.7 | 2.74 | 2.43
